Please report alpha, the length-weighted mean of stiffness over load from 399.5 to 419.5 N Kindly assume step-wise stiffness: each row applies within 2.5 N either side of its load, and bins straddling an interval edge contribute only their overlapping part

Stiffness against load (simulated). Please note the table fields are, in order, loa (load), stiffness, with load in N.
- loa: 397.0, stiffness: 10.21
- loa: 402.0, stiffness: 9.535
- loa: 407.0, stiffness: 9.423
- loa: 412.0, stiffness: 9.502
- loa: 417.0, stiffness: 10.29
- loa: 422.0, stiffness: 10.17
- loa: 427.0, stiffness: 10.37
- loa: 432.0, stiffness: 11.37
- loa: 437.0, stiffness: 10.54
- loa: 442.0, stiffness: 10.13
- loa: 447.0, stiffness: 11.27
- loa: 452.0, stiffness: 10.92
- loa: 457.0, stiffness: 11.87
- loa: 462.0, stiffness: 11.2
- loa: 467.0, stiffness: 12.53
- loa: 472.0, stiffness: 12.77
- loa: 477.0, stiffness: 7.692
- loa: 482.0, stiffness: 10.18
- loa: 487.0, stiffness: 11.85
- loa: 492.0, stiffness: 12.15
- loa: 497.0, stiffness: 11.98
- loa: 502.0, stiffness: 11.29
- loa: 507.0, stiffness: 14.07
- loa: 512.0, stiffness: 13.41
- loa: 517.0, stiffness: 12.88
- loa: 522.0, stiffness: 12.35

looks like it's 9.69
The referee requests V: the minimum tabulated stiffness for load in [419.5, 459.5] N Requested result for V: 10.13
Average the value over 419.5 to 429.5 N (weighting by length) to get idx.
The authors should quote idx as 10.3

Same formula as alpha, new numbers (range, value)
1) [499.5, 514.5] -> 12.9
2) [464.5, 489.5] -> 11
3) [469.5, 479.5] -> 10.2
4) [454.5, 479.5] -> 11.2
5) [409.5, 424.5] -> 9.99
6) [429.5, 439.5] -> 11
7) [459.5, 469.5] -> 11.9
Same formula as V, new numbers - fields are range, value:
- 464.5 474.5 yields 12.53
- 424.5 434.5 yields 10.37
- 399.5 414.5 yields 9.423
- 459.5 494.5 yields 7.692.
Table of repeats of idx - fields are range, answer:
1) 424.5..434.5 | 10.9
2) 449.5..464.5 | 11.3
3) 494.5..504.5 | 11.6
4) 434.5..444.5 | 10.3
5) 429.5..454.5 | 10.8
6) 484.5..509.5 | 12.3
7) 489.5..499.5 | 12.1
